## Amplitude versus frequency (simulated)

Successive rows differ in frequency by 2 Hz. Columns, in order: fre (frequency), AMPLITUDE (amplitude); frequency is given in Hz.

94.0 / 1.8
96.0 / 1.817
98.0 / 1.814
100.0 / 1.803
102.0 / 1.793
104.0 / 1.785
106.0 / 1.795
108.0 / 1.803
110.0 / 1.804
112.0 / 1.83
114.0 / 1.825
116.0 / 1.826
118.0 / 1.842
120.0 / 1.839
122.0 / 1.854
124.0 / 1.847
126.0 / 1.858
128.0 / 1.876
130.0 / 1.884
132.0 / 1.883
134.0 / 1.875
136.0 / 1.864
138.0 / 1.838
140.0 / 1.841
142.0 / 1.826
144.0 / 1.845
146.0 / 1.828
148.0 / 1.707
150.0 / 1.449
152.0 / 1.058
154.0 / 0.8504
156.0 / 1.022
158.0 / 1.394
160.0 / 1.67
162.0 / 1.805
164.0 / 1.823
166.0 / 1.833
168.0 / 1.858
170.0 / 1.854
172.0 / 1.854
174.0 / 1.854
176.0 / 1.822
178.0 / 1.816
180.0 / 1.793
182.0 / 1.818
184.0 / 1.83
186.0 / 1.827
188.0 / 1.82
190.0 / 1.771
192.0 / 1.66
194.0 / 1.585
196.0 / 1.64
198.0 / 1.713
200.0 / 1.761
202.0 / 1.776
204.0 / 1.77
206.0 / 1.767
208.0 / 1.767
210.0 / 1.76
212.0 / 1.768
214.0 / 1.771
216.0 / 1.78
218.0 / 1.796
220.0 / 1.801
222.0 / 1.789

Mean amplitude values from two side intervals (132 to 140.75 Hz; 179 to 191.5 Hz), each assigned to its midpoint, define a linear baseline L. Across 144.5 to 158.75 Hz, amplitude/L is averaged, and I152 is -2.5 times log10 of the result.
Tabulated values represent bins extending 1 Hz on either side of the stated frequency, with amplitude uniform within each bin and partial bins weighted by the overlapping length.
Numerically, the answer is 0.340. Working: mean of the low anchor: 1.86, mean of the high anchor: 1.8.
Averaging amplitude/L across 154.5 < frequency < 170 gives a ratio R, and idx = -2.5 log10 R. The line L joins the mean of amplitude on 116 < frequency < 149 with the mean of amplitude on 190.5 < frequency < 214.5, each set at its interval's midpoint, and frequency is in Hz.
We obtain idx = 0.11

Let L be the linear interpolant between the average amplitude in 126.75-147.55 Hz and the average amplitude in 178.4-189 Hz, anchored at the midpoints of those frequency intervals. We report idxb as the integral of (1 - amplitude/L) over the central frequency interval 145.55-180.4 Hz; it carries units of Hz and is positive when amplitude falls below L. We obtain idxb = 4.0 Hz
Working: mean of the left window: 1.85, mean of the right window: 1.82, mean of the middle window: 1.62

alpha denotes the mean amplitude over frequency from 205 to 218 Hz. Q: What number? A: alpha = 1.77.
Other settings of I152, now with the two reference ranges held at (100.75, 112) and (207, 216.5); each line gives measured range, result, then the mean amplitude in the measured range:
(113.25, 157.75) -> 0.057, 1.7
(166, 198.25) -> -0.005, 1.79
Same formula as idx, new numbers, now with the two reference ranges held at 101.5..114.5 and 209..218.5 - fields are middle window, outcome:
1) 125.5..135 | -0.046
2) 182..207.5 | 0.020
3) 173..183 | -0.022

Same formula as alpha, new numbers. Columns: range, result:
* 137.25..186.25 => 1.68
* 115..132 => 1.85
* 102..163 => 1.72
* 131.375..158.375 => 1.59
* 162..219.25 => 1.78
